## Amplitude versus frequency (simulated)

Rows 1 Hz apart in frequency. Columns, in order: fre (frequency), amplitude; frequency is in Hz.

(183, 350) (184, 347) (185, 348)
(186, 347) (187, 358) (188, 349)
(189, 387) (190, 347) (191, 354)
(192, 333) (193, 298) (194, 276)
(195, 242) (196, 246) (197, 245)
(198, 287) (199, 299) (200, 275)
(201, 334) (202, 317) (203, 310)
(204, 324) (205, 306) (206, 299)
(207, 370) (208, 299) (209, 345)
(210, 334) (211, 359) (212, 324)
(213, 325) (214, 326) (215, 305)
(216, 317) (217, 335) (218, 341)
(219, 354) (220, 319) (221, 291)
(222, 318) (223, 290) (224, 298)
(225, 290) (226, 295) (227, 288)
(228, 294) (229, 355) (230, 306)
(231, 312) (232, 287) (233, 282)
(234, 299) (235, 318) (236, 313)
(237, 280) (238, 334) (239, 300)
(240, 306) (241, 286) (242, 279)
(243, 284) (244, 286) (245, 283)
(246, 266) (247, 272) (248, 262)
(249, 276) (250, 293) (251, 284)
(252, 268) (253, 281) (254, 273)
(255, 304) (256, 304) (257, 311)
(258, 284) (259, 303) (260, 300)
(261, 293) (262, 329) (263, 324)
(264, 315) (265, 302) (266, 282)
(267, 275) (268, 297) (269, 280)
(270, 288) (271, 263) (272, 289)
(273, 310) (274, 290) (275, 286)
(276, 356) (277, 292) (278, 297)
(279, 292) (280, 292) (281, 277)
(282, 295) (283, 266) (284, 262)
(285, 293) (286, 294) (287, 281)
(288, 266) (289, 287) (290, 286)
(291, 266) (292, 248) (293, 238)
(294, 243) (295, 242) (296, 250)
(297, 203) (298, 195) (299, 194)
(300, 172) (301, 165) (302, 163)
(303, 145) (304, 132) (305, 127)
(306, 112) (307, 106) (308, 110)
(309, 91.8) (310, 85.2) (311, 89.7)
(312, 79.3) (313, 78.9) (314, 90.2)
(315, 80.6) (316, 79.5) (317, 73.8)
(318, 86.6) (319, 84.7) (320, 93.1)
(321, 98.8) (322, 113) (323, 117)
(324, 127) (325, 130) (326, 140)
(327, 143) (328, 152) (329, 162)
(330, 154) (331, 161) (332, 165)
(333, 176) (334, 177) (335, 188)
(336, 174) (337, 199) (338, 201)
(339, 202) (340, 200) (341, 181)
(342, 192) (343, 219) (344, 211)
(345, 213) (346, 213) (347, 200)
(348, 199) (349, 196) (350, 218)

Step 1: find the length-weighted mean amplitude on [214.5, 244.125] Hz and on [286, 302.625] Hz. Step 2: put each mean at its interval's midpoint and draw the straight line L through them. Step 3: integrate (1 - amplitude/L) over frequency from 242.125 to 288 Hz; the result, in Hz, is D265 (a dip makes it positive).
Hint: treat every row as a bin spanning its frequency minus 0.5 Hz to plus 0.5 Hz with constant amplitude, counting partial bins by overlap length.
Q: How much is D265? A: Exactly -4.4 Hz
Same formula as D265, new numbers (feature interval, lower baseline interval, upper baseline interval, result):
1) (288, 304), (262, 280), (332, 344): 2.5 Hz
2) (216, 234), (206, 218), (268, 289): 0.7 Hz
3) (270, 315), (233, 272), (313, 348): 1.8 Hz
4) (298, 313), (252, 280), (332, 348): 7.2 Hz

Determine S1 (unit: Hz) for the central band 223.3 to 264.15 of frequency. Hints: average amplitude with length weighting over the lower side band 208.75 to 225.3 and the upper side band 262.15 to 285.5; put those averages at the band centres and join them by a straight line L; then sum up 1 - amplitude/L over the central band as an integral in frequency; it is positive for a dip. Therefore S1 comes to 1.7 Hz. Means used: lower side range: 322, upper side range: 293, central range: 295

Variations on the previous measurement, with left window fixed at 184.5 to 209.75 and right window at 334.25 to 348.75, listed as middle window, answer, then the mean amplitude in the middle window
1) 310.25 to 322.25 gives 7.3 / 86.8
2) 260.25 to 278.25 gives -2.9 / 298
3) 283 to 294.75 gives -1.3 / 269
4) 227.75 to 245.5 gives -1.0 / 300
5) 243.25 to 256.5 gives -0.4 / 281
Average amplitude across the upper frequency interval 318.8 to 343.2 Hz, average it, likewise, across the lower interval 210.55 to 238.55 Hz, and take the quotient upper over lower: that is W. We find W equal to 0.51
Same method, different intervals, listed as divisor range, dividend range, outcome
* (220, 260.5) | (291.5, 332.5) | 0.47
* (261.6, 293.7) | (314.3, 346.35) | 0.53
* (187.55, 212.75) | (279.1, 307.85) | 0.71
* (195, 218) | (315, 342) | 0.46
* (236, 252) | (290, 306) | 0.69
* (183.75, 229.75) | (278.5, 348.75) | 0.56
